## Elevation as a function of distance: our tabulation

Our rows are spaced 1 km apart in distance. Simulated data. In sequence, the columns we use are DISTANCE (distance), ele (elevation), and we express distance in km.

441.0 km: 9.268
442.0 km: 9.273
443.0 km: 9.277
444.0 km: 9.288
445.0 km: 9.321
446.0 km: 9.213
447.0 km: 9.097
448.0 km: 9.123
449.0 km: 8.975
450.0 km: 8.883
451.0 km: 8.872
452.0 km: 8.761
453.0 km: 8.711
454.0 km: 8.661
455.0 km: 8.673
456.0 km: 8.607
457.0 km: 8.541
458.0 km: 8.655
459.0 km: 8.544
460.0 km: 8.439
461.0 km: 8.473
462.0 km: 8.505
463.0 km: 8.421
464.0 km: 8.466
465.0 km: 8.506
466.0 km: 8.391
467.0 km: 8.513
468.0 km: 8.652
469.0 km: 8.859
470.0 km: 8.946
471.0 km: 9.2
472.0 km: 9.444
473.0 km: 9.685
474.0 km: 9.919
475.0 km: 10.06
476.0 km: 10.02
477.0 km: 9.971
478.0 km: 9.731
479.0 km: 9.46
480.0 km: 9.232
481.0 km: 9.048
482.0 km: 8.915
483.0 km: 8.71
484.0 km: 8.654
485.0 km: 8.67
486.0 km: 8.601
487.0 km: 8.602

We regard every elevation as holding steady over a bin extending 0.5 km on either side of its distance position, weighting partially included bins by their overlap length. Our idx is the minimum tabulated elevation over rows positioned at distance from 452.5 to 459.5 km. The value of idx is 8.541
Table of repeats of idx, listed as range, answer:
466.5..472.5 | 8.513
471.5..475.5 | 9.444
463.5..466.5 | 8.391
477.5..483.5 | 8.71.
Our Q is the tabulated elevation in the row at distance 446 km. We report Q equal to 9.213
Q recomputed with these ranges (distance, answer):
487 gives 8.602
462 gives 8.505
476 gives 10.02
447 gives 9.097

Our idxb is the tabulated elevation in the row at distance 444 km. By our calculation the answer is 9.288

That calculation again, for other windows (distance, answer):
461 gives 8.473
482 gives 8.915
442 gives 9.273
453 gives 8.711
